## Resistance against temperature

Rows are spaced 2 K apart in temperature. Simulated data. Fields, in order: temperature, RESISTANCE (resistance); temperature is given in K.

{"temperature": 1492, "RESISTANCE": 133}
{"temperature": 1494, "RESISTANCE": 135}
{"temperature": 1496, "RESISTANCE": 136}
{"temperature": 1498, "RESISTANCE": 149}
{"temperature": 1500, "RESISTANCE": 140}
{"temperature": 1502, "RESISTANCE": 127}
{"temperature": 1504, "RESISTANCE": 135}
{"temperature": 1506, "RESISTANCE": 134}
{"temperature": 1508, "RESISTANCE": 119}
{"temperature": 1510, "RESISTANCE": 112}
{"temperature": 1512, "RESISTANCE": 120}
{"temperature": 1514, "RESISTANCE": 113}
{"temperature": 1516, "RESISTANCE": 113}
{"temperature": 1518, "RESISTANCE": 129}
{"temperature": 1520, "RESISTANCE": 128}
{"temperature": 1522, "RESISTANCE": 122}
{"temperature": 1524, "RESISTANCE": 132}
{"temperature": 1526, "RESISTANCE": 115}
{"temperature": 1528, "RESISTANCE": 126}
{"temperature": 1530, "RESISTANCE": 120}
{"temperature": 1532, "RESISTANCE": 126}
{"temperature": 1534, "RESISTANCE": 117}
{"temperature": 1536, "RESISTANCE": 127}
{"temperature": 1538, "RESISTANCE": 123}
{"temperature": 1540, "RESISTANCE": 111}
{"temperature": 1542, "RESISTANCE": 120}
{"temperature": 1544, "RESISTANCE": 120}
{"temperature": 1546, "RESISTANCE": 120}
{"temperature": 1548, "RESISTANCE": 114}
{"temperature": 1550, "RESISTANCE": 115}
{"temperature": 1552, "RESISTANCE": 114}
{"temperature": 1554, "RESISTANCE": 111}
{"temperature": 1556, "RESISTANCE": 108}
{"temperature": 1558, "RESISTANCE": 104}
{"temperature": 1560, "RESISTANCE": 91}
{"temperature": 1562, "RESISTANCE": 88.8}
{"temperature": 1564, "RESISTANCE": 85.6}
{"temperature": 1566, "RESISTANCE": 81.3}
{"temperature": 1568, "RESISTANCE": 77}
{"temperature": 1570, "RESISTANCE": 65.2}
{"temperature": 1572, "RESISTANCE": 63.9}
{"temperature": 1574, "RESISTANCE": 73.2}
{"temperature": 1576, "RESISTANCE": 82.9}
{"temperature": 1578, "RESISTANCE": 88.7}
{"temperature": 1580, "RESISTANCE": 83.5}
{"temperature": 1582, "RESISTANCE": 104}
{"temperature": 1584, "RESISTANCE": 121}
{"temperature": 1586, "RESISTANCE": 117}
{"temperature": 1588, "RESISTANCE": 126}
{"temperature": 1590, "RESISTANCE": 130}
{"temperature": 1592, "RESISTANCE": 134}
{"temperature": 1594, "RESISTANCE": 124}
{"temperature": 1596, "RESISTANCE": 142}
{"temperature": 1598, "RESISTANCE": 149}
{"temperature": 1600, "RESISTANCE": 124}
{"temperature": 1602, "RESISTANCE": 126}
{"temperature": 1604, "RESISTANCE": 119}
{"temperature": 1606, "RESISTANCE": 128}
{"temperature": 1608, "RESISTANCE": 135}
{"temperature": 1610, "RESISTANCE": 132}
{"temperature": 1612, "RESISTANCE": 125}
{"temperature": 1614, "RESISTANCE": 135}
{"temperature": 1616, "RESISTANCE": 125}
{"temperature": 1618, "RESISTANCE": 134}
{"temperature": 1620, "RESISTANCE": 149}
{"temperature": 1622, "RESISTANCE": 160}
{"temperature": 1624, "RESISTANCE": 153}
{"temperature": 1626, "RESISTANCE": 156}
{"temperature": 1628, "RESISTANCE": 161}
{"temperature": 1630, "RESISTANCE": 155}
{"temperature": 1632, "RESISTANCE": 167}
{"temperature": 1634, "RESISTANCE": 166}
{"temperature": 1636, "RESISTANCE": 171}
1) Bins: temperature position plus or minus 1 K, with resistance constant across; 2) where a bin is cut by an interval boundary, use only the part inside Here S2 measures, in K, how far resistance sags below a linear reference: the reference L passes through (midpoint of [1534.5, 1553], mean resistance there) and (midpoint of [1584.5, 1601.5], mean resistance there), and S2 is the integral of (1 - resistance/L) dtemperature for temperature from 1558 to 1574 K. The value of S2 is 5.61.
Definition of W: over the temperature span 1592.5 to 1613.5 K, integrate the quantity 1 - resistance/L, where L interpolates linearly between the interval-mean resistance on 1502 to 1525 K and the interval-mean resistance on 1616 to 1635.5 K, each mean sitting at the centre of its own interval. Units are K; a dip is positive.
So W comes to 2.49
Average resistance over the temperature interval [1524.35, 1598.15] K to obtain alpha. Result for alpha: 108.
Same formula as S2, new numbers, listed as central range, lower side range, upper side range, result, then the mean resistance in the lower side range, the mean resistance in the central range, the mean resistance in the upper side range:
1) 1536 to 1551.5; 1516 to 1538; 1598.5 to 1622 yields 0.89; 124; 118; 132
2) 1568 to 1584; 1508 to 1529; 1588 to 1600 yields 5.92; 121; 82.6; 134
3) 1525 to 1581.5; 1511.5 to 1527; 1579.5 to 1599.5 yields 9.25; 122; 103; 124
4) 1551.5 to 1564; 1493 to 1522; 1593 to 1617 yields 2.72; 128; 101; 130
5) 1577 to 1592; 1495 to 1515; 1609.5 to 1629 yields 2.94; 128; 112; 143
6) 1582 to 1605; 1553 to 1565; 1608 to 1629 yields -0.64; 98.1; 127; 143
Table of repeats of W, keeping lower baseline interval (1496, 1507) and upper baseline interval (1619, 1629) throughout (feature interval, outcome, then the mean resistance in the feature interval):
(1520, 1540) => 2.62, 123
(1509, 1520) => 1.63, 118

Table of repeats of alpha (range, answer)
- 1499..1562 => 119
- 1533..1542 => 120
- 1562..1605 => 105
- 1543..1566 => 105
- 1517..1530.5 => 125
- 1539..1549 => 117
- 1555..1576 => 83.8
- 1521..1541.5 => 122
